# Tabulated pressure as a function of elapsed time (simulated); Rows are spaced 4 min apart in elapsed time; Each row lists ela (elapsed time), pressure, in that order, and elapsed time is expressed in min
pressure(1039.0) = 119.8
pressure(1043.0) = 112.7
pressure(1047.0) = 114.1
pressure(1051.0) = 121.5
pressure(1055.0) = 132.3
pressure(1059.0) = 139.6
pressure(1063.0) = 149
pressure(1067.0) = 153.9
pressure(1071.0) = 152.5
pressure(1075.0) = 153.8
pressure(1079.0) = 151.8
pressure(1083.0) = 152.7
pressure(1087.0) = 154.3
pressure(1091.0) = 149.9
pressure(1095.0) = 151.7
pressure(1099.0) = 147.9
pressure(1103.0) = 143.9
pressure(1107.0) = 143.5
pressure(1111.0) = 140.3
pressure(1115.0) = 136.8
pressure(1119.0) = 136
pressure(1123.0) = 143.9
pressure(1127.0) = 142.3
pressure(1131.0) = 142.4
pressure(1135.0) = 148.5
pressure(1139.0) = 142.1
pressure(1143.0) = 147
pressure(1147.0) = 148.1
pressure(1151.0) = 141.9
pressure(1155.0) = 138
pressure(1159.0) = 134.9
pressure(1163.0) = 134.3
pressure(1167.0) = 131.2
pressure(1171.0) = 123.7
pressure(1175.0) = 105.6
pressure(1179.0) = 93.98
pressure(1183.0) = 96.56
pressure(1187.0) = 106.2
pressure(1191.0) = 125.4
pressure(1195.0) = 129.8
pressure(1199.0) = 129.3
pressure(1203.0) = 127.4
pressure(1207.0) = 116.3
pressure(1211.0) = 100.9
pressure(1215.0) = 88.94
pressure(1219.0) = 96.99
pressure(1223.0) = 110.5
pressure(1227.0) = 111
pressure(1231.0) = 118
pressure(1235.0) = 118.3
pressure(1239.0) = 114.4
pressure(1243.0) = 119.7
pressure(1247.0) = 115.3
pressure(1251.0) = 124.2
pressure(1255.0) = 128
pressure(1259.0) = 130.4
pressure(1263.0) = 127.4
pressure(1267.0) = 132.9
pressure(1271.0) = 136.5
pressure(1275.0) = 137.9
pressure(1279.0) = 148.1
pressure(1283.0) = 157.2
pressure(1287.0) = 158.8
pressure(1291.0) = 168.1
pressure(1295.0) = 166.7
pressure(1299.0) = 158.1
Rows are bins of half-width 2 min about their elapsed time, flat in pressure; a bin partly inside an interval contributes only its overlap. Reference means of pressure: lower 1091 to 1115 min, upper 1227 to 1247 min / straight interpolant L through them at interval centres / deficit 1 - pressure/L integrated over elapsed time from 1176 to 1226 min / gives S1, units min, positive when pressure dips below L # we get 5.7 min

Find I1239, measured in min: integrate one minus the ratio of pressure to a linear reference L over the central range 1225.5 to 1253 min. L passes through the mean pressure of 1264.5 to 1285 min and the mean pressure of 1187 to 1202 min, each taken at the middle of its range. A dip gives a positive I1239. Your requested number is 3.53 min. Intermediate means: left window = 125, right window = 142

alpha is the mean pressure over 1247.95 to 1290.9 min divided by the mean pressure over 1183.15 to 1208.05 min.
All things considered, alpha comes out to 1.15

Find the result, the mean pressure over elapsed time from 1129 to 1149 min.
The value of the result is 146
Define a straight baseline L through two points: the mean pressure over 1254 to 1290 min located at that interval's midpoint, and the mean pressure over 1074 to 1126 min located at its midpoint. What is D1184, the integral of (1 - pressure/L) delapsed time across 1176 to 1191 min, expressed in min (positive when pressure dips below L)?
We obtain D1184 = 4.3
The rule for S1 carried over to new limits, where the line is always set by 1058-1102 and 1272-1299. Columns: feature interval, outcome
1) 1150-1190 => 8.5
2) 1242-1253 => 2.5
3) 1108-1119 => 0.9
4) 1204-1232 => 8.6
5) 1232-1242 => 2.4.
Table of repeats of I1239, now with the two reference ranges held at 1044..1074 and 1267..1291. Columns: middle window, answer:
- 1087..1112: -1.4 min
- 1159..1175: 1.7 min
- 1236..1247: 2.2 min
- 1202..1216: 3.5 min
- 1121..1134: -0.2 min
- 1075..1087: -1.3 min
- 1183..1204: 3.4 min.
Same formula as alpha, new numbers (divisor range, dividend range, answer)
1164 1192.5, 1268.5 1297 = 1.36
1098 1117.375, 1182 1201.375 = 0.84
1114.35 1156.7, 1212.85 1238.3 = 0.75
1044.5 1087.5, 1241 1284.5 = 0.93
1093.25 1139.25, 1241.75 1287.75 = 0.94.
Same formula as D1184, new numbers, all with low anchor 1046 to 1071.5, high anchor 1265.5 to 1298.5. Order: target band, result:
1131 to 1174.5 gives 1.63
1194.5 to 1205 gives 1.26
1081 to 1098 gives -1.51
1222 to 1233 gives 2.57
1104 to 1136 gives -0.04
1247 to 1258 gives 1.84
